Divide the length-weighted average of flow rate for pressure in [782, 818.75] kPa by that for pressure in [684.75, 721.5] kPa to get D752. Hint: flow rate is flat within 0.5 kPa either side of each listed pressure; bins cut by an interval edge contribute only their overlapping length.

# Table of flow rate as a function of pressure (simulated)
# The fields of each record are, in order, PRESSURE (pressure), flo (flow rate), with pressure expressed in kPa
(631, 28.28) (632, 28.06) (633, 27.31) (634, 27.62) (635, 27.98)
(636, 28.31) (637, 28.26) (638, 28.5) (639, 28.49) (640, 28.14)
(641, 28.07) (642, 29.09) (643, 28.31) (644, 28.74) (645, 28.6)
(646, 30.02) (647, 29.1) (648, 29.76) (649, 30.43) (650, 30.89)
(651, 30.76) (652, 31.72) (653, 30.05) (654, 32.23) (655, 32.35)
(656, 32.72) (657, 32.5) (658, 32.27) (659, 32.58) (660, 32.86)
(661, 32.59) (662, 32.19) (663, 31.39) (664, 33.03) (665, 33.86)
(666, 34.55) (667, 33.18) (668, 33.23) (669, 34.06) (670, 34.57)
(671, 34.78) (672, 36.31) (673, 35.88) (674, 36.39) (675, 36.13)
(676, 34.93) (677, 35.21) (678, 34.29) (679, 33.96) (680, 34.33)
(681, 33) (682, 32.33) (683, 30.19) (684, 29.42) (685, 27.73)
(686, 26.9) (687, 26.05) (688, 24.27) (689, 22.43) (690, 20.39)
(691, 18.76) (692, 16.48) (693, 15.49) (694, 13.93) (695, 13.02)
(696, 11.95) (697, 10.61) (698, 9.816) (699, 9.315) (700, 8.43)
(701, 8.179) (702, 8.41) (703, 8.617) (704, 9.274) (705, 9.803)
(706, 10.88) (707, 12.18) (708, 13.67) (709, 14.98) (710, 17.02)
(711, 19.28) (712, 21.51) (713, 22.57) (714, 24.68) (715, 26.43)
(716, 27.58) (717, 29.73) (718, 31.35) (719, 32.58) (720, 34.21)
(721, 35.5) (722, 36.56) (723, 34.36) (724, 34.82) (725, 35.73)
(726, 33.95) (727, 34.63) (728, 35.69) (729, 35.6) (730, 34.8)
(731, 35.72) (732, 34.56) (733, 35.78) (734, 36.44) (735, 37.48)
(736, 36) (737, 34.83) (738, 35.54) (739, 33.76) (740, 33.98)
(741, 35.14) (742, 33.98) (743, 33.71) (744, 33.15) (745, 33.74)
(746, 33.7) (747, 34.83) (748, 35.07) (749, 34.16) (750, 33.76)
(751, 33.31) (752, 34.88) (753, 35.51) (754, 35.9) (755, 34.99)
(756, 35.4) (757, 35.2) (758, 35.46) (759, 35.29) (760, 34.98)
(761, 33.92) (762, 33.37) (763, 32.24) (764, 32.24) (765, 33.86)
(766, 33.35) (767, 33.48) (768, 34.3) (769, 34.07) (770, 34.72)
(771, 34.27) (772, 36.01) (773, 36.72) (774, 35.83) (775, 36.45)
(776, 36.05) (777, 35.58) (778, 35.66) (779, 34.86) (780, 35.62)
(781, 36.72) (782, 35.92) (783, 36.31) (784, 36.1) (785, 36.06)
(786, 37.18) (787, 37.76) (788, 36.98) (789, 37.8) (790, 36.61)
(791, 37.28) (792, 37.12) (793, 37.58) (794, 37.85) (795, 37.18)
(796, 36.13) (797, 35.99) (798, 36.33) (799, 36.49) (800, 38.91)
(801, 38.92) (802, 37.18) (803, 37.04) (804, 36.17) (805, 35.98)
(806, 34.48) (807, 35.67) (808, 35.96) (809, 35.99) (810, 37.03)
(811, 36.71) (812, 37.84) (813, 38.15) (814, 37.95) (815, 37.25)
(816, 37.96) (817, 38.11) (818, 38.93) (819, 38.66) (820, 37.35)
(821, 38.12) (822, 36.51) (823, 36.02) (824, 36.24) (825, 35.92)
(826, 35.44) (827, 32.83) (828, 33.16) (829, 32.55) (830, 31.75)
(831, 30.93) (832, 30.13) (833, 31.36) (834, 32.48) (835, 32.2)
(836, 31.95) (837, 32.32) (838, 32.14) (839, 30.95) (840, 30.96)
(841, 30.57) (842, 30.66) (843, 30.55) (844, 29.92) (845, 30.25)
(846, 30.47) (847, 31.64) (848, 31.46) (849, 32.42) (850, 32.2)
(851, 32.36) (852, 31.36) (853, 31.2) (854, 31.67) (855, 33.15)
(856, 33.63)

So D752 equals 1.98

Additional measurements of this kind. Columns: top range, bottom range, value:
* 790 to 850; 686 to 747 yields 1.38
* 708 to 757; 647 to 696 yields 1.08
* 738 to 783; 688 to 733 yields 1.55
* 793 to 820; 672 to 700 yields 1.49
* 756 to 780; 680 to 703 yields 1.82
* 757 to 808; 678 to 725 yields 1.64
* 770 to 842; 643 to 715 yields 1.39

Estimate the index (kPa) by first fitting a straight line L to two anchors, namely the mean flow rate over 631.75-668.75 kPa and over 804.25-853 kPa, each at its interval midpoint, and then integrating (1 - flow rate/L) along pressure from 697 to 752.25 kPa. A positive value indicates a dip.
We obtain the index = 7.8 kPa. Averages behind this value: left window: 30.6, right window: 34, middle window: 27.6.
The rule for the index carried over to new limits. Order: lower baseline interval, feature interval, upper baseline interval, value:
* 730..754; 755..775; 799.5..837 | 0.3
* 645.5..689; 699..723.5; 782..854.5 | 9.3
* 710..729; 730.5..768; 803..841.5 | -3.4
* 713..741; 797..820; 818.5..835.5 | -2.1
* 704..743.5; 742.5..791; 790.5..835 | -3.7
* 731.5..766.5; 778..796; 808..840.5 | -1.0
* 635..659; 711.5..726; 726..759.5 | 1.3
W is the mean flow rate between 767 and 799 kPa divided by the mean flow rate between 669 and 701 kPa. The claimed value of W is 1.43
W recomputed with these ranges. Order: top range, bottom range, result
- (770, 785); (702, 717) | 2.09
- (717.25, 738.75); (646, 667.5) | 1.10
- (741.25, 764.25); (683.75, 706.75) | 2.22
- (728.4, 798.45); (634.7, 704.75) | 1.30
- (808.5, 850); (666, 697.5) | 1.22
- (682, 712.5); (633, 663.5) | 0.55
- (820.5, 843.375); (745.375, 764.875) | 0.96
